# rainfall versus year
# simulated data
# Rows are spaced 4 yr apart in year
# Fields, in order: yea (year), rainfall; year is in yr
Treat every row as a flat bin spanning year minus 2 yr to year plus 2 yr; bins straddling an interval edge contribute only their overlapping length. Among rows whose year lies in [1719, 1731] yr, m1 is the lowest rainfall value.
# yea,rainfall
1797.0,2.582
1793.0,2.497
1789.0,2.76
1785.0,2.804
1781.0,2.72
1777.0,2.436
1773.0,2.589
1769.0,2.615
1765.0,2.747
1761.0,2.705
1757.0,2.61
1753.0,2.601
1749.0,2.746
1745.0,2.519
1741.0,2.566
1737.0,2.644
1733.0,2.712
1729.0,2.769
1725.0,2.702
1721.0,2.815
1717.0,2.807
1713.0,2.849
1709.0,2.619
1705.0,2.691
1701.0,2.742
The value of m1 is 2.702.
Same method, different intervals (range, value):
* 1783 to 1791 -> 2.76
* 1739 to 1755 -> 2.519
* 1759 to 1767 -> 2.705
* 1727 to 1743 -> 2.566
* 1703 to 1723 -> 2.619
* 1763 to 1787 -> 2.436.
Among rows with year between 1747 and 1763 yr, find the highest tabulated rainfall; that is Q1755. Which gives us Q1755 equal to 2.746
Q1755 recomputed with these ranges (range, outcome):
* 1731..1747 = 2.712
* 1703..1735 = 2.849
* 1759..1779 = 2.747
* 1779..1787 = 2.804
